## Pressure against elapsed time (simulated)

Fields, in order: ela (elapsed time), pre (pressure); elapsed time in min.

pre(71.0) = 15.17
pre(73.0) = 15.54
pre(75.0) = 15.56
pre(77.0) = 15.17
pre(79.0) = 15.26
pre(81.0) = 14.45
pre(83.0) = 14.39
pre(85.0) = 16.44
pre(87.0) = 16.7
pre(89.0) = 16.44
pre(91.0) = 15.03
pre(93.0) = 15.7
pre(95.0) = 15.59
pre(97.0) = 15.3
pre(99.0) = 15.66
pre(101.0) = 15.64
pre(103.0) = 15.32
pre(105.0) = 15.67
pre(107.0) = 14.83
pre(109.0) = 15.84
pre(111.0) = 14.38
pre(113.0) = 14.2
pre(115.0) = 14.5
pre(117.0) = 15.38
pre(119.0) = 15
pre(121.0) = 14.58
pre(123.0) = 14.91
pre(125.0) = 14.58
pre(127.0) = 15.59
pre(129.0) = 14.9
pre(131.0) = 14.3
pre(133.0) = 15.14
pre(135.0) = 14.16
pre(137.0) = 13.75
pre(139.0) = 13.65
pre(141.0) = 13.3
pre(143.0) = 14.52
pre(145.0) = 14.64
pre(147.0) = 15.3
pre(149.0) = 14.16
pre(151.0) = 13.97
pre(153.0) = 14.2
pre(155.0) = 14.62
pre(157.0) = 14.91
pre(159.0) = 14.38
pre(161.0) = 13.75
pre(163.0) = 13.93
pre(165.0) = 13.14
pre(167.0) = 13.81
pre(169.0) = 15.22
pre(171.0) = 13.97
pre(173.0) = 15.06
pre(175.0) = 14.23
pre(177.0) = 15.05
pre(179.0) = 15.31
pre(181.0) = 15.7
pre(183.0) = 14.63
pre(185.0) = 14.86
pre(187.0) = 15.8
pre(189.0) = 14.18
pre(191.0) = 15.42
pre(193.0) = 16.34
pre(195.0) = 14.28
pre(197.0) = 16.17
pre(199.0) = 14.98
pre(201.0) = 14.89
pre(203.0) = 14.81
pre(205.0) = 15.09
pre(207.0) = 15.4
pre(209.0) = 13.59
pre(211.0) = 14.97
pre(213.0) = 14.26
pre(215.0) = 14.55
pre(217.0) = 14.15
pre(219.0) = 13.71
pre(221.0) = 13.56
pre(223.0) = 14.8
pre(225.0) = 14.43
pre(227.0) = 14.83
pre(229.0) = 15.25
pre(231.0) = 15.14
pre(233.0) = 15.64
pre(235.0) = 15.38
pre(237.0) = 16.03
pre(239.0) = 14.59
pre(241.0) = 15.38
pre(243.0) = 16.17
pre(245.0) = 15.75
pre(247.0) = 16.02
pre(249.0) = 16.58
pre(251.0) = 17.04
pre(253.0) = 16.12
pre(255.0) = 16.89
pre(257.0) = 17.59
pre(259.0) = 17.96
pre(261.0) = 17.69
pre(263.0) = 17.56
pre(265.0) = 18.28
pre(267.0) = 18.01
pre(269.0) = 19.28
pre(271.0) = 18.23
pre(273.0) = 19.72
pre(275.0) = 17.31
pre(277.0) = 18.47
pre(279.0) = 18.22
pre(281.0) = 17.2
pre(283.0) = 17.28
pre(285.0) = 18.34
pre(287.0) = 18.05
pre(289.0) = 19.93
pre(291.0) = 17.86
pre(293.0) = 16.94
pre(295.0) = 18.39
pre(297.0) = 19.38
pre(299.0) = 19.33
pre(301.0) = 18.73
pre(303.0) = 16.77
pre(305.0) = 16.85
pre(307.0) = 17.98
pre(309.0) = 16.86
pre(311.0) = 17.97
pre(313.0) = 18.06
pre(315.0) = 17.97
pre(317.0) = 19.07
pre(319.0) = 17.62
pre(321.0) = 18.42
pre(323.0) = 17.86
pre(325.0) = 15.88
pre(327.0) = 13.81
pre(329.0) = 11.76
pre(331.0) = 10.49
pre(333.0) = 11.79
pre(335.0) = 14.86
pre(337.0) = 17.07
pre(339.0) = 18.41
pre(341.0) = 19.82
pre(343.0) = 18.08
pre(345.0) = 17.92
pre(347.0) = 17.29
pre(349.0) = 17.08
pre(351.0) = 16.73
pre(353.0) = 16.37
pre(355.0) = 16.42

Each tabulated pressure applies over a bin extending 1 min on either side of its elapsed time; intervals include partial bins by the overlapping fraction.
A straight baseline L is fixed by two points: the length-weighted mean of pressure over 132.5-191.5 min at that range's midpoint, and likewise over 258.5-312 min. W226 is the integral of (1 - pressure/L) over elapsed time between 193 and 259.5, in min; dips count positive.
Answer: 4.2 min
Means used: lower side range 14.5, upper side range 18.1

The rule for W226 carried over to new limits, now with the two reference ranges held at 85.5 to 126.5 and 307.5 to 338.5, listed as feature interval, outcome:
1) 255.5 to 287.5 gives -4.44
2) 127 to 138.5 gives 0.64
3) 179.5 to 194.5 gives 0.31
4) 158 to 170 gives 1.12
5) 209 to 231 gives 1.73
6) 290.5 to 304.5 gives -1.94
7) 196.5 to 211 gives 0.63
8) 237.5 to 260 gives -0.83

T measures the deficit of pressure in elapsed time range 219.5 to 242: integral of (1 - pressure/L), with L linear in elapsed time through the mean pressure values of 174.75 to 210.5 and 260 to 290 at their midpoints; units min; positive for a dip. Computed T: 2.1 min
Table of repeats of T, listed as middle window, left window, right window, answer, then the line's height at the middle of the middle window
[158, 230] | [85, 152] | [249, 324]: 7.1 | 16.3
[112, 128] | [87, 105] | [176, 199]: 0.7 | 15.5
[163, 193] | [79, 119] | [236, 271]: 2.6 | 16.1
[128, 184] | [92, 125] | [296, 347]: 4.0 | 15.5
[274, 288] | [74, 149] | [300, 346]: -1.3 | 16.4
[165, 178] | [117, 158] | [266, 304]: 0.8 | 15.4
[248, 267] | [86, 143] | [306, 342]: -1.6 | 16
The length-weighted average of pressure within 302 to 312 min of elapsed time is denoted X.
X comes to 17.3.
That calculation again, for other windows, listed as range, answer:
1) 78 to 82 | 14.9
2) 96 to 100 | 15.5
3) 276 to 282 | 18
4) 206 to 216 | 14.6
